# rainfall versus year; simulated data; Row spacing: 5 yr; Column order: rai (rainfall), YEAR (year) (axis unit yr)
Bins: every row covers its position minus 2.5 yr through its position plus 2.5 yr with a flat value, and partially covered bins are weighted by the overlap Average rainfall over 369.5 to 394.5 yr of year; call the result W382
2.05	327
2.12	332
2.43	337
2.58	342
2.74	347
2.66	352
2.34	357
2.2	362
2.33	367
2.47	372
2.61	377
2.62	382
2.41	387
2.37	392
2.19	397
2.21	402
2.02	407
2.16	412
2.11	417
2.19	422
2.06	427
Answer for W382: 2.5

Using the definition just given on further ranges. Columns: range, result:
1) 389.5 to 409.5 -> 2.2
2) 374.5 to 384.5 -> 2.61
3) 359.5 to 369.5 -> 2.26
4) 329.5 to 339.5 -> 2.27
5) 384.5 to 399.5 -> 2.32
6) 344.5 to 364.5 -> 2.49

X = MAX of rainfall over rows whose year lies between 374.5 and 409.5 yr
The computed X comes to 2.62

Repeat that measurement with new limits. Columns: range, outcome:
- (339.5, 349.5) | 2.74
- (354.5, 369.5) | 2.34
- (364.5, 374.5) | 2.47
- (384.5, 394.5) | 2.41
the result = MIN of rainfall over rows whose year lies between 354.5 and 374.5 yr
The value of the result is 2.2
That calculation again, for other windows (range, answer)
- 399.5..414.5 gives 2.02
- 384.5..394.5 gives 2.37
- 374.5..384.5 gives 2.61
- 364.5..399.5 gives 2.19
